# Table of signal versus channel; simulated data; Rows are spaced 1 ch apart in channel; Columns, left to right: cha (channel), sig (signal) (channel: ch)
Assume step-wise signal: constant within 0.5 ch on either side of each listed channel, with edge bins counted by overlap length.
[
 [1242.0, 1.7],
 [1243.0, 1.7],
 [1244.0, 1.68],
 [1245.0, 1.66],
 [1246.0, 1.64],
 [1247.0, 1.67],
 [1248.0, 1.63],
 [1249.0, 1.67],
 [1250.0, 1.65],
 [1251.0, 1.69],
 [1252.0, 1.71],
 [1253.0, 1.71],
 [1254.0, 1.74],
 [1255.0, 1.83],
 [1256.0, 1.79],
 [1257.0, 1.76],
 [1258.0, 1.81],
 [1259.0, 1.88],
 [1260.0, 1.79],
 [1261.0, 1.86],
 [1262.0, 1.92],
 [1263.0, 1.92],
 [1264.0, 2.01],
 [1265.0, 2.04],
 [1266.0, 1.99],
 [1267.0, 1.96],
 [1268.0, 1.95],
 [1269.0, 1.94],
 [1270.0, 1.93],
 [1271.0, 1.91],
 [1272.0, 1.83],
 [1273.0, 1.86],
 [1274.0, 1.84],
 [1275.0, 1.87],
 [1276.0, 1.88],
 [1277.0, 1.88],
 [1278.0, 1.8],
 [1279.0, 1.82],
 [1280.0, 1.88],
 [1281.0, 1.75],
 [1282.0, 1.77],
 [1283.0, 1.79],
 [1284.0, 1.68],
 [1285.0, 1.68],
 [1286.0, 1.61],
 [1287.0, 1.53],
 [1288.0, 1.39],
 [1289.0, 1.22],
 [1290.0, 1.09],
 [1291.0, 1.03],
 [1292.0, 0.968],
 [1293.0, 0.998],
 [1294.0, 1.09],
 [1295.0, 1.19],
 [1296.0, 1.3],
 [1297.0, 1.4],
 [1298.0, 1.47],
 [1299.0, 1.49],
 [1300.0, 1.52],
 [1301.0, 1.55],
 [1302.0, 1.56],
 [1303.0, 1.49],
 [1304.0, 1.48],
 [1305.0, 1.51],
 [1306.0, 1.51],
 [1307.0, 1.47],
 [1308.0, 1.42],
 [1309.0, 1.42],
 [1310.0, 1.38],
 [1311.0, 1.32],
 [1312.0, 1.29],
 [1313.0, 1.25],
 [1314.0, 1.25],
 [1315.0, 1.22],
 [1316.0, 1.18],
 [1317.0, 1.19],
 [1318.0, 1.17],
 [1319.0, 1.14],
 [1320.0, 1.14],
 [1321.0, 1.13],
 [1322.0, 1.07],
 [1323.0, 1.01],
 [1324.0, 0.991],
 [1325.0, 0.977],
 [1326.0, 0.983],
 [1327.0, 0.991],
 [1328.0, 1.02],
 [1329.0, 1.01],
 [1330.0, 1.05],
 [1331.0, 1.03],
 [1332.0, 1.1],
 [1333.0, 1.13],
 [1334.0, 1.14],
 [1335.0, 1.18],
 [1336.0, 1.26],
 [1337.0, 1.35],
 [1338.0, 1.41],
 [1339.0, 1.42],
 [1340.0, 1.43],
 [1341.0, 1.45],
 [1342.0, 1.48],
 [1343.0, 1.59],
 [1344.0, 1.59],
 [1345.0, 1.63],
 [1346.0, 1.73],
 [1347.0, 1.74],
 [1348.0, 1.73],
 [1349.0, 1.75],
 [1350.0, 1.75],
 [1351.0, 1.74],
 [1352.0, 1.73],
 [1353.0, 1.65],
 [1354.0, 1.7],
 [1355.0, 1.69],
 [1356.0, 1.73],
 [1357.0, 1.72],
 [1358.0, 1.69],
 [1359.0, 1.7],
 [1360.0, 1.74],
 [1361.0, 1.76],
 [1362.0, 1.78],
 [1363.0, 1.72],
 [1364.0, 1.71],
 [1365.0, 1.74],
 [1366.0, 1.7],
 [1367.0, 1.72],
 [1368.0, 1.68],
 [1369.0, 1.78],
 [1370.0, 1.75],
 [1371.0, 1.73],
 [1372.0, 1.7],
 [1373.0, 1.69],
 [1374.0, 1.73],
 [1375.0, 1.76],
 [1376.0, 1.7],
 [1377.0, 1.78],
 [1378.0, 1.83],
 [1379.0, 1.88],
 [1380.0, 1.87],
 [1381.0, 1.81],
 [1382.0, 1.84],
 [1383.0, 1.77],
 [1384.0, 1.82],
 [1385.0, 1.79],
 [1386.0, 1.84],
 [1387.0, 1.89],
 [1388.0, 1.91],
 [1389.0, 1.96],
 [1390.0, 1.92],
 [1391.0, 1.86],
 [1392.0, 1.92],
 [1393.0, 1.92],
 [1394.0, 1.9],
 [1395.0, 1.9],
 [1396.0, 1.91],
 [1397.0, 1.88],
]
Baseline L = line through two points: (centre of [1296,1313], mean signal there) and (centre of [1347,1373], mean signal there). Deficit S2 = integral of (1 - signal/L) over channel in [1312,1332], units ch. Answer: 5.6 ch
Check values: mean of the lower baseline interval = 1.44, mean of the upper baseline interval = 1.72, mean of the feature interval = 1.1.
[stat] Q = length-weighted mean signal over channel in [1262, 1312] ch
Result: 1.6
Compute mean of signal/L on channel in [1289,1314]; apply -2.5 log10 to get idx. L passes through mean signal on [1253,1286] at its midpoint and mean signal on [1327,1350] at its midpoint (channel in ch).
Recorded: 0.211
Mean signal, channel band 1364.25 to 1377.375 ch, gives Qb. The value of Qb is 1.73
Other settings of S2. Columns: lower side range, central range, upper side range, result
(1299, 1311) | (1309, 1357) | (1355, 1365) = 7.97 ch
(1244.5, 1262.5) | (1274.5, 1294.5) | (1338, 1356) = 2.02 ch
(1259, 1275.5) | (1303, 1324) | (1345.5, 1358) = 6.19 ch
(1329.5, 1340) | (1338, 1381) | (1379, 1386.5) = -4.98 ch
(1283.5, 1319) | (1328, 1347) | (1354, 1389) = 2.83 ch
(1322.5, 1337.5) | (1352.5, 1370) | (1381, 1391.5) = -2.42 ch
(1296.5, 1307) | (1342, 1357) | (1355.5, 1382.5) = -0.12 ch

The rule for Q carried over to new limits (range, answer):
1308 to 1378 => 1.46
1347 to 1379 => 1.73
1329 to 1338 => 1.16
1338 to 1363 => 1.66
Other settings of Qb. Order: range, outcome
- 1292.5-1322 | 1.32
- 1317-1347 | 1.24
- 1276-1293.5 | 1.53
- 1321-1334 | 1.04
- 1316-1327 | 1.08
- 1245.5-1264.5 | 1.77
